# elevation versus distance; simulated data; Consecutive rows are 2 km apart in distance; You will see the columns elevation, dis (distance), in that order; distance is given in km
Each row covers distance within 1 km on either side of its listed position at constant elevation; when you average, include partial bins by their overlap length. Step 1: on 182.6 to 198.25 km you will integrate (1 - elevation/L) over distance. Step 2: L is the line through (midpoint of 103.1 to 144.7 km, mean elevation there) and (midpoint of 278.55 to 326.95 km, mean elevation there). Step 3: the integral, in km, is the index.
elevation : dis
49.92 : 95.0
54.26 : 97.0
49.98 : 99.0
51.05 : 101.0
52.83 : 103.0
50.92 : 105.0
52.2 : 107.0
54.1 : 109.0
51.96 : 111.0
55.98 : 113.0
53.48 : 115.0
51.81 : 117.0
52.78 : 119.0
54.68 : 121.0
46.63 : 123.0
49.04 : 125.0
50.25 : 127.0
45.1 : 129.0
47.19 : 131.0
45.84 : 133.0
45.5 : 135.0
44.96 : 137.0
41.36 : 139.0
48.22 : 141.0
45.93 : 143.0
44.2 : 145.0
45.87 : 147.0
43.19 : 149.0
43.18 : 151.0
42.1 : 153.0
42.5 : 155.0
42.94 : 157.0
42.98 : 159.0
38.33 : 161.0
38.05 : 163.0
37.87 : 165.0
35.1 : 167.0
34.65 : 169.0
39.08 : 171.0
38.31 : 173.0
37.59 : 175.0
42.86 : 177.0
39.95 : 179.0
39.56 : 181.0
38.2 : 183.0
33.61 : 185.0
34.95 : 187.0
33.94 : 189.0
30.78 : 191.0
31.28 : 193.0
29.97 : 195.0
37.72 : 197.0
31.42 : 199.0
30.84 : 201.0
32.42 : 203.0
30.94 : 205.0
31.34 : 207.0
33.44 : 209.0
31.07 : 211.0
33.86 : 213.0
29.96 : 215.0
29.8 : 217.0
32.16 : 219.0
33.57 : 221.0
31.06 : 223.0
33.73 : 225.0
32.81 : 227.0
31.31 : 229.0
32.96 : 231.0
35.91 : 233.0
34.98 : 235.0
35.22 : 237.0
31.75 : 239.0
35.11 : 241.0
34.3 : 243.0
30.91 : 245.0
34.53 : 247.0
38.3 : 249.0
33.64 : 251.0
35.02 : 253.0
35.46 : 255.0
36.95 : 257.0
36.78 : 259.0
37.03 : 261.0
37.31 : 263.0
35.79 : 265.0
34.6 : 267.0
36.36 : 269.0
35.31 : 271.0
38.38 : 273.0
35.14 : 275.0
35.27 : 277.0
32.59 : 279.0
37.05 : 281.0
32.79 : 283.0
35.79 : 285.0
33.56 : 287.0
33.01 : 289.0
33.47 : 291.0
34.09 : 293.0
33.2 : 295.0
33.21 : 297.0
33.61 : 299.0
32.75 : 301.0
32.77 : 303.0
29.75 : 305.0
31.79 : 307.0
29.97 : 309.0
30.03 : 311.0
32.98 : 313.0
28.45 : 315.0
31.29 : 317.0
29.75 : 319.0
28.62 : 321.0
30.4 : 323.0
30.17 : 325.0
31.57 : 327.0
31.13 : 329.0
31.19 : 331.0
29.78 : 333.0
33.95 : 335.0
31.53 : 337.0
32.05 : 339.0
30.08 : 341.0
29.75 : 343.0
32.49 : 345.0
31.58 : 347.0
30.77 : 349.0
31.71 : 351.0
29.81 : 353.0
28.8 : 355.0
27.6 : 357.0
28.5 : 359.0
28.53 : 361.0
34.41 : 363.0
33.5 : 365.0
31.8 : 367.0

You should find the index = 3.4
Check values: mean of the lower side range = 49.4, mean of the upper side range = 32.1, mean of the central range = 33.6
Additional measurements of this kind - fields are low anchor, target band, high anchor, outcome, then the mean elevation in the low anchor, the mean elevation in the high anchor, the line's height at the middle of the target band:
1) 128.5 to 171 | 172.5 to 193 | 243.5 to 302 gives 1.9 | 42.5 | 34.9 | 40.5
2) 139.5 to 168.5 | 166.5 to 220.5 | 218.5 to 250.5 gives 5.3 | 42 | 33.7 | 37.9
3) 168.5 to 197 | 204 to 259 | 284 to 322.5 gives 1.6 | 36.1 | 32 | 34.5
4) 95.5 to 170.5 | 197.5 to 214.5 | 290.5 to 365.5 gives 3.7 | 46.6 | 31.2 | 40.8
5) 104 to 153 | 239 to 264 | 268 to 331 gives 1.2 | 48.4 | 32.7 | 37.1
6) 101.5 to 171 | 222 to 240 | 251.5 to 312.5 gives 2.4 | 46.2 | 34.3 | 38.4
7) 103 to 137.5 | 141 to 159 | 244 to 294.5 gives 1.3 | 50.3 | 35.1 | 47.3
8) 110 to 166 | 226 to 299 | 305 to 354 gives 2.9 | 46.1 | 30.8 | 36.2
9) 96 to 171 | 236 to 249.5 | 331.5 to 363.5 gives 1.5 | 46.6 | 30.7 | 38.4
